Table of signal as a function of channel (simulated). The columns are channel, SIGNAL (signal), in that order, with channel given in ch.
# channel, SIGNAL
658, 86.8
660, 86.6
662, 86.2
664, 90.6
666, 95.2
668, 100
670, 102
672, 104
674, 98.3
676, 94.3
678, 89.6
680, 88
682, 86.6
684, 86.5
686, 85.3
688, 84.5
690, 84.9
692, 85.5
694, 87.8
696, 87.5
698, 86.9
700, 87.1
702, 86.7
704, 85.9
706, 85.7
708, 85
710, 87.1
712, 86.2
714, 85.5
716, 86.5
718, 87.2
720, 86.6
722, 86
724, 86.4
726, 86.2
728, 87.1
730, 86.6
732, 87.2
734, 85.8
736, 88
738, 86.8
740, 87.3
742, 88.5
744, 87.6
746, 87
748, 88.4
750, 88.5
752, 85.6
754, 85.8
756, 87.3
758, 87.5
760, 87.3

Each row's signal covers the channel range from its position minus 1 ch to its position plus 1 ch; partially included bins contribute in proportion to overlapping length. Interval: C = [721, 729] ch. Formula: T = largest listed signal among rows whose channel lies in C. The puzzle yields 87.1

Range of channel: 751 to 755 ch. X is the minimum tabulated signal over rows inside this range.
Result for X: 85.6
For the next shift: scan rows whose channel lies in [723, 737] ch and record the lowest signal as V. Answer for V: 85.8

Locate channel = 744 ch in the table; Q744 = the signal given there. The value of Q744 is 87.6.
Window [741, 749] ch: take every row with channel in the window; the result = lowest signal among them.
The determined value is 87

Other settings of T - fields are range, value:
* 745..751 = 88.5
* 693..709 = 87.8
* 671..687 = 104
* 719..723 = 86.6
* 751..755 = 85.8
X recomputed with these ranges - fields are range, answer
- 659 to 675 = 86.2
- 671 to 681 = 88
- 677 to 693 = 84.5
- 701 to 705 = 85.9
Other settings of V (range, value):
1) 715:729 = 86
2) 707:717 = 85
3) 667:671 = 100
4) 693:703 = 86.7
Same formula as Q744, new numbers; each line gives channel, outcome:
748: 88.4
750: 88.5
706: 85.7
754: 85.8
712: 86.2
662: 86.2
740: 87.3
